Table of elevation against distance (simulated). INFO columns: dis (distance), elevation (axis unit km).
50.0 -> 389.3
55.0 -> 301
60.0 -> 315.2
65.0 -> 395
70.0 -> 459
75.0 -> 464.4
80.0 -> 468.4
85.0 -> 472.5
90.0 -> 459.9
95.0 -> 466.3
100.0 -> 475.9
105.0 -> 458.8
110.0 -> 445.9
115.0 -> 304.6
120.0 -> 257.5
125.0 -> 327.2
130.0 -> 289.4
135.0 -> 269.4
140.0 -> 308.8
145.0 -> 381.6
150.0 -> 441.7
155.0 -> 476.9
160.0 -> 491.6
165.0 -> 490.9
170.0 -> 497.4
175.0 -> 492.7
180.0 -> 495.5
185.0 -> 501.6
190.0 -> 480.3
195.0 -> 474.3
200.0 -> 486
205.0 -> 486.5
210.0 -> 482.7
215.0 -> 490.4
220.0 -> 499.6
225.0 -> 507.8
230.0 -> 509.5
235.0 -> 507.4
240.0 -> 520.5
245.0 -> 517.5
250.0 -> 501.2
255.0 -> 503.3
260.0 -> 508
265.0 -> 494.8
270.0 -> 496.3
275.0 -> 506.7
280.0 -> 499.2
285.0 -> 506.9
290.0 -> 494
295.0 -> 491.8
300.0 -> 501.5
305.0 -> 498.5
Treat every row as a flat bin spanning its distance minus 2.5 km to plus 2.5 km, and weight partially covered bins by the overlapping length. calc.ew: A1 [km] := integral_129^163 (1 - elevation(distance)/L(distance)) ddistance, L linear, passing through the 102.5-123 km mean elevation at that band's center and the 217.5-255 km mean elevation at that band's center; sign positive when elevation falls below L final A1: 1.7 km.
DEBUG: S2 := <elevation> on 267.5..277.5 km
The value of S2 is 502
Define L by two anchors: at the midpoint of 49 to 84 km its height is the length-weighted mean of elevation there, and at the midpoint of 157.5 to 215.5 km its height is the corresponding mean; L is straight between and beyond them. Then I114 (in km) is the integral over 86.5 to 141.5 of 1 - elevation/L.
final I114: 7.8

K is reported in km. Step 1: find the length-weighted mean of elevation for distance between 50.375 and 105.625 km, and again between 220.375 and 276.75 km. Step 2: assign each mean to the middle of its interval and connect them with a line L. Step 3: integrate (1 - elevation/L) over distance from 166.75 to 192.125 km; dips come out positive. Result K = -1.0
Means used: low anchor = 428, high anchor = 506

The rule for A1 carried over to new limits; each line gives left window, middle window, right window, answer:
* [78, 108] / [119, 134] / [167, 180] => 5.8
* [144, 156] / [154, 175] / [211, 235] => -2.0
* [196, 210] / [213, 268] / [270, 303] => -1.6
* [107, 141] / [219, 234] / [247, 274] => -1.7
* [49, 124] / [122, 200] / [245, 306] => 3.0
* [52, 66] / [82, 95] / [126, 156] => -4.8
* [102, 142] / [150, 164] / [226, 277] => -3.5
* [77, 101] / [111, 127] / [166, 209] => 5.6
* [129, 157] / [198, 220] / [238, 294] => -2.5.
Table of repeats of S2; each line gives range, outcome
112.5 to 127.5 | 296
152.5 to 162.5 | 484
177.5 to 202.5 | 488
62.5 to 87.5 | 452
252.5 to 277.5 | 502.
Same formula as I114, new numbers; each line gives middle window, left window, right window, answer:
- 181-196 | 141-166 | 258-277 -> -0.8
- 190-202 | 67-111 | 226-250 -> 0.4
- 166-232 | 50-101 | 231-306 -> -2.4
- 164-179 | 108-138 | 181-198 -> -1.9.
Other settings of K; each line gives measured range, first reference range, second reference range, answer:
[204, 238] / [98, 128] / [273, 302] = -3.5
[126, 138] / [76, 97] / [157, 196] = 4.8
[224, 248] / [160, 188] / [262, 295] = -0.7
